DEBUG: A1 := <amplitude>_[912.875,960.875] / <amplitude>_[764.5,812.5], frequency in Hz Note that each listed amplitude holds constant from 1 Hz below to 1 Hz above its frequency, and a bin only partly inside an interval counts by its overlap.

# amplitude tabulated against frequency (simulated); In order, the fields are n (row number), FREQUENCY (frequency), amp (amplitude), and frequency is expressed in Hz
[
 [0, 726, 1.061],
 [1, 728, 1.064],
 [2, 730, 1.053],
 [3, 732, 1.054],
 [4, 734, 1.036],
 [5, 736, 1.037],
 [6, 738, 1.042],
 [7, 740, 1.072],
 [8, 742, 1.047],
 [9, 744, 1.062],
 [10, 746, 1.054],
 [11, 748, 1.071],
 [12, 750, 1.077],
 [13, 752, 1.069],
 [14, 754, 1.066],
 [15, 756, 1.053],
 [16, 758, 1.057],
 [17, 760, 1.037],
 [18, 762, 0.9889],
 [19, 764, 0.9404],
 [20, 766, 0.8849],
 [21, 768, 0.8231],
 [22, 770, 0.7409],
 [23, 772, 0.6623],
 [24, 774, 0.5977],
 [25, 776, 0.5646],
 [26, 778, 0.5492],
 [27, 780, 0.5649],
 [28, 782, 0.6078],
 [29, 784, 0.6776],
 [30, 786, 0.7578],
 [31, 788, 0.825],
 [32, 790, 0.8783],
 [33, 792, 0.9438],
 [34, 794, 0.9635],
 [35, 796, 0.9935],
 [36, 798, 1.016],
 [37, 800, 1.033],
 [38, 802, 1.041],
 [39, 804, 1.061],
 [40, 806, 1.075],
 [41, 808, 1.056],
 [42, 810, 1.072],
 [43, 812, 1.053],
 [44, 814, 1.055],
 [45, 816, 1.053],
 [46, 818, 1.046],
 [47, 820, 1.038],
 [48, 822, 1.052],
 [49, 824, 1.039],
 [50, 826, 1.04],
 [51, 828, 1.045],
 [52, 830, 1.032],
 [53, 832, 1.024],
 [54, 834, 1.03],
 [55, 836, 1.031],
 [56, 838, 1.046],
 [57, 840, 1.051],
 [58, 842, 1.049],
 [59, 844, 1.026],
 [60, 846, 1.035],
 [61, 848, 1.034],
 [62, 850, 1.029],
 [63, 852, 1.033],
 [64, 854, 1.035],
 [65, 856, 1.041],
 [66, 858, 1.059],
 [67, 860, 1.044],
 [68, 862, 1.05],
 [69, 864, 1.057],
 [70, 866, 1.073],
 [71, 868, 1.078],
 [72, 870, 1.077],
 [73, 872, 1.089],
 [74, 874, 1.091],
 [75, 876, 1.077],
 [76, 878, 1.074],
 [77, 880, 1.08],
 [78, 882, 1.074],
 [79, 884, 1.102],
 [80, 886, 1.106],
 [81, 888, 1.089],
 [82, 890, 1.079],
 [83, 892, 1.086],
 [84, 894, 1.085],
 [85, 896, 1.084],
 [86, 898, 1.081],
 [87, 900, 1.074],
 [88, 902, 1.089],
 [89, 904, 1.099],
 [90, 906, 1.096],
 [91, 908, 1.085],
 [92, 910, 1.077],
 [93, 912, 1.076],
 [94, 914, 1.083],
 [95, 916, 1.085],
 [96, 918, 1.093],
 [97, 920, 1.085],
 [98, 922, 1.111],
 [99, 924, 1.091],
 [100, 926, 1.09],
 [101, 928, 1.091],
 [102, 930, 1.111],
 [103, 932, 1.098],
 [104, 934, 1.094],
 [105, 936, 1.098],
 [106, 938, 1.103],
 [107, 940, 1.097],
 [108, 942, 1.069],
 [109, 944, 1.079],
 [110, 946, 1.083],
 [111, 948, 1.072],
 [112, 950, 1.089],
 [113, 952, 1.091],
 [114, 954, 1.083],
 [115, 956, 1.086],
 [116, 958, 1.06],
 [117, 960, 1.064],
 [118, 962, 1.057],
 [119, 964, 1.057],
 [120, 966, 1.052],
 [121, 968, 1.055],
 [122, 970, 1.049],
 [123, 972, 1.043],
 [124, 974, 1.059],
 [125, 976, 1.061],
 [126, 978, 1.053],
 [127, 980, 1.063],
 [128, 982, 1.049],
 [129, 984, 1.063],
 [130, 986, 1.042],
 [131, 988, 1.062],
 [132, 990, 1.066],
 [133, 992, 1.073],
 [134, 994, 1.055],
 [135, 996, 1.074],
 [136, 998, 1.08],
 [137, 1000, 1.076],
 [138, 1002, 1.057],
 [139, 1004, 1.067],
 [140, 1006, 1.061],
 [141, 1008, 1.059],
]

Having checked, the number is 1.3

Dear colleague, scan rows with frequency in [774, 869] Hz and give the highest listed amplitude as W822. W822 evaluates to 1.078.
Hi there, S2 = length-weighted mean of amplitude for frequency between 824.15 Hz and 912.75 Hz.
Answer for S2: 1.06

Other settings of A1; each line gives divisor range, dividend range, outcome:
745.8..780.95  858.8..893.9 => 1.23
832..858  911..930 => 1.05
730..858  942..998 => 1.10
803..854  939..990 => 1.02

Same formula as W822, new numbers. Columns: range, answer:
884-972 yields 1.111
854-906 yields 1.106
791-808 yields 1.075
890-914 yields 1.099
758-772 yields 1.057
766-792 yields 0.9438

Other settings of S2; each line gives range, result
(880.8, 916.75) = 1.09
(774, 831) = 0.927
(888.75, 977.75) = 1.08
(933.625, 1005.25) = 1.07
